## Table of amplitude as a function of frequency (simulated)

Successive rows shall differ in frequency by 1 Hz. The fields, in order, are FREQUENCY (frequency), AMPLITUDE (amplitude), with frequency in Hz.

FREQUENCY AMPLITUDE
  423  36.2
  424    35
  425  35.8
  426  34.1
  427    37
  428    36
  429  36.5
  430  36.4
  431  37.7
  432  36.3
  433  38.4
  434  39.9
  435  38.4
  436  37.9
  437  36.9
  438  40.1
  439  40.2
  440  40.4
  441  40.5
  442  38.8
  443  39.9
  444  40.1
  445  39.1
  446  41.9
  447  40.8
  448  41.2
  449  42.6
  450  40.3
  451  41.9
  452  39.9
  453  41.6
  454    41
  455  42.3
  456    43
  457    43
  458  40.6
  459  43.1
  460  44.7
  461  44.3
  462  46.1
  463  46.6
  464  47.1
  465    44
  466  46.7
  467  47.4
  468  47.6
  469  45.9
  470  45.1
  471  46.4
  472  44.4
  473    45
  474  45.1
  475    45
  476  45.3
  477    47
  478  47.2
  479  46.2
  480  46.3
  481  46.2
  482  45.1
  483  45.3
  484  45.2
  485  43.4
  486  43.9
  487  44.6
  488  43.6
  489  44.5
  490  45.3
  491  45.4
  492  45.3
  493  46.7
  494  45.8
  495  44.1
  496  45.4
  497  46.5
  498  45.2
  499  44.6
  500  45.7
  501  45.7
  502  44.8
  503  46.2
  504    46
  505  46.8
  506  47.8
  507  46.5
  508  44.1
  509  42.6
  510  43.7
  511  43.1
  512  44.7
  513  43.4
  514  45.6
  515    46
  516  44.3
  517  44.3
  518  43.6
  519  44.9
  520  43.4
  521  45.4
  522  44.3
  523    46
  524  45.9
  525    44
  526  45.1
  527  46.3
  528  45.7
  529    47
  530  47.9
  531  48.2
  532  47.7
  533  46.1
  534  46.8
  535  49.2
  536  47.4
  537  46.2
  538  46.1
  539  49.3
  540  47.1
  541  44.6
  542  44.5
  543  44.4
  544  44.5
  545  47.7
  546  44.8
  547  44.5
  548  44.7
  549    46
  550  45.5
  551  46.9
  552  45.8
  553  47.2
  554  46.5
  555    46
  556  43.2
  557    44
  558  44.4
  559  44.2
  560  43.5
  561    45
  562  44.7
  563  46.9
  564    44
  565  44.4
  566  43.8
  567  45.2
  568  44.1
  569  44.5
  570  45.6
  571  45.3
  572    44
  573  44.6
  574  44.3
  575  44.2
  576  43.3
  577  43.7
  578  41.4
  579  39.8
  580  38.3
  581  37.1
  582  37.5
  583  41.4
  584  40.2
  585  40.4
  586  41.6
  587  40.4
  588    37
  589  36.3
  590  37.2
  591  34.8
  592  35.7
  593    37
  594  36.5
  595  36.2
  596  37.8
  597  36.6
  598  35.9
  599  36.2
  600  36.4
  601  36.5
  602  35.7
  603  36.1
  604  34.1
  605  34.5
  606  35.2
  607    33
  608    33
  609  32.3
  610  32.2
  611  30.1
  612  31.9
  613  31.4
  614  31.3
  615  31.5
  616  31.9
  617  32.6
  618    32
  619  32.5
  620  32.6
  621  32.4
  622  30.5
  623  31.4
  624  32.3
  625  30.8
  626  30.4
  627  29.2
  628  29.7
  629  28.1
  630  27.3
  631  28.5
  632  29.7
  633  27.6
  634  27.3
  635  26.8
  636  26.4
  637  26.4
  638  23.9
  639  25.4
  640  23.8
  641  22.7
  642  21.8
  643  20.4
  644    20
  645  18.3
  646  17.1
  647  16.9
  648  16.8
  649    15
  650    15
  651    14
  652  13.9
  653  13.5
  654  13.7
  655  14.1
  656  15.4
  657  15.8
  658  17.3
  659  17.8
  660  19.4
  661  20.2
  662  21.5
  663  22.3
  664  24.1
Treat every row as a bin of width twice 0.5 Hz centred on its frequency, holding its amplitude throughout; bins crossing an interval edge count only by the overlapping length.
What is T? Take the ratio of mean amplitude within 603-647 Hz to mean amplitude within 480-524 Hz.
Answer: 0.64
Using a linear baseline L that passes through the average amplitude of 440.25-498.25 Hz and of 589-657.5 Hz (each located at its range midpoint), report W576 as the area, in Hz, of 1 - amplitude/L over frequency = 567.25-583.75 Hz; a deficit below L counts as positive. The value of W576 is -4.6 Hz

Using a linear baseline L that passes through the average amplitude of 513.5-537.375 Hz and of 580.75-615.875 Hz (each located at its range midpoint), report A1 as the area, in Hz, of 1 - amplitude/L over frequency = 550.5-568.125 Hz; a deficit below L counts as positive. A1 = -1.7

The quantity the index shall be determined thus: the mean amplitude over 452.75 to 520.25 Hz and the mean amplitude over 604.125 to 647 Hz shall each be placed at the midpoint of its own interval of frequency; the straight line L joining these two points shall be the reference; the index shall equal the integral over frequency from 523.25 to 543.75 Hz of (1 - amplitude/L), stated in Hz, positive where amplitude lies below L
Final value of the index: -3.6 Hz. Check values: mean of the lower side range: 45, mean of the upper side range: 28.6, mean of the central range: 46.4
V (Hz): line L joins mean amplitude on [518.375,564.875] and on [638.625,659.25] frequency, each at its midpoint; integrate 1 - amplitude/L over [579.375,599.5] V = -2.8 Hz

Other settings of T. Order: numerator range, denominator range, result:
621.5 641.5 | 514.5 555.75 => 0.61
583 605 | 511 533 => 0.82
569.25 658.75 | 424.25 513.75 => 0.72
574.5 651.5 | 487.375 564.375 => 0.69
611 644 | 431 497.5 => 0.66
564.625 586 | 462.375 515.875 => 0.94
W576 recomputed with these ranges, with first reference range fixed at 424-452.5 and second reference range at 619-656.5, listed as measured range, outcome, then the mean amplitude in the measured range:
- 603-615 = -3.2 Hz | 32.7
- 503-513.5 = -3.6 Hz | 44.9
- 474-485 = -3.1 Hz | 45.7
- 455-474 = -4.2 Hz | 45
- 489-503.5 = -4.7 Hz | 45.4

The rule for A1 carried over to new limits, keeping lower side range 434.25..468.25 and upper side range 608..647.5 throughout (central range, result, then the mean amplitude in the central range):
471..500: -4.5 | 45.3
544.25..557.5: -4.5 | 45.6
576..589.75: -3.6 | 39.7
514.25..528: -3.2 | 44.9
